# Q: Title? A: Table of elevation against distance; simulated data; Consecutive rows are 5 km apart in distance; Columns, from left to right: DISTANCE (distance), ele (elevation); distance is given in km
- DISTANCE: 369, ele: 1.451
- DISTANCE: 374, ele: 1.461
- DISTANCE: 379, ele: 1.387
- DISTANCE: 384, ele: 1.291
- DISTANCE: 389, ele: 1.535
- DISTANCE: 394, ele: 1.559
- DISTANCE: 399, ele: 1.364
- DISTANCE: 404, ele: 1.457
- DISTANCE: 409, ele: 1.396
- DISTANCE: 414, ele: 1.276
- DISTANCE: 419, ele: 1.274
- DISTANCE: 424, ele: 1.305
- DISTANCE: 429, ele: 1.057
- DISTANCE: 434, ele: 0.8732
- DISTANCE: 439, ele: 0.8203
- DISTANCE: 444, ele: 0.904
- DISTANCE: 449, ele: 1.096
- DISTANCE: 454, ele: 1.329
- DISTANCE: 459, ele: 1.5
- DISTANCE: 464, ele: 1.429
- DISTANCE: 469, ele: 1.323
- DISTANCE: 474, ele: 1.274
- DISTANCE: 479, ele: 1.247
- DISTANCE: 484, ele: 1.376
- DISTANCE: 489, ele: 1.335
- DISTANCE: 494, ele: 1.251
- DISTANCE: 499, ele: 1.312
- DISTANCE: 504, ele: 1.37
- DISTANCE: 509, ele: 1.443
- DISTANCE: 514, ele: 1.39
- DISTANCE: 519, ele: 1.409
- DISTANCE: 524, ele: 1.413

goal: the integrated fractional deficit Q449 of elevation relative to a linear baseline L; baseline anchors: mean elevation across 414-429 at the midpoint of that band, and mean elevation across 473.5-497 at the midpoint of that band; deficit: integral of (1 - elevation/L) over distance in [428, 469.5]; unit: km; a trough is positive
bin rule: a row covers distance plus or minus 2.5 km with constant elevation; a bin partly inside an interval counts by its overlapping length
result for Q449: 4.2 km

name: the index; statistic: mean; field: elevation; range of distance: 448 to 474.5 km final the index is 1.34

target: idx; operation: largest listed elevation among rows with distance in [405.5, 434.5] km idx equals 1.396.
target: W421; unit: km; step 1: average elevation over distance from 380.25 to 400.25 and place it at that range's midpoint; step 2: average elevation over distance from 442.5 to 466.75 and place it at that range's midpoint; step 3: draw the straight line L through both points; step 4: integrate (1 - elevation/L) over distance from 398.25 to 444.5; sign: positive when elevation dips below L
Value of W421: 6.25 km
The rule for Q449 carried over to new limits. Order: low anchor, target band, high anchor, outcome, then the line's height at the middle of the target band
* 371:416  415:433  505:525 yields 2.87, 1.41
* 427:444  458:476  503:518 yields -4.20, 1.12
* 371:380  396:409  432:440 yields -2.72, 1.17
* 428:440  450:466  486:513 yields -4.75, 1.07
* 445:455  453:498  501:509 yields -3.02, 1.26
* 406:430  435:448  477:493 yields 4.04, 1.29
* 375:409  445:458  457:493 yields 1.53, 1.37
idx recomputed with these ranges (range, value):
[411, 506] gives 1.5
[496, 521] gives 1.443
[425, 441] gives 1.057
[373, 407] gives 1.559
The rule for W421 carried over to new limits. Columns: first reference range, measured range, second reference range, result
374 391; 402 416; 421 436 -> -1.7 km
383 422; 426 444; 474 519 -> 5.9 km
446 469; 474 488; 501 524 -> 0.5 km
